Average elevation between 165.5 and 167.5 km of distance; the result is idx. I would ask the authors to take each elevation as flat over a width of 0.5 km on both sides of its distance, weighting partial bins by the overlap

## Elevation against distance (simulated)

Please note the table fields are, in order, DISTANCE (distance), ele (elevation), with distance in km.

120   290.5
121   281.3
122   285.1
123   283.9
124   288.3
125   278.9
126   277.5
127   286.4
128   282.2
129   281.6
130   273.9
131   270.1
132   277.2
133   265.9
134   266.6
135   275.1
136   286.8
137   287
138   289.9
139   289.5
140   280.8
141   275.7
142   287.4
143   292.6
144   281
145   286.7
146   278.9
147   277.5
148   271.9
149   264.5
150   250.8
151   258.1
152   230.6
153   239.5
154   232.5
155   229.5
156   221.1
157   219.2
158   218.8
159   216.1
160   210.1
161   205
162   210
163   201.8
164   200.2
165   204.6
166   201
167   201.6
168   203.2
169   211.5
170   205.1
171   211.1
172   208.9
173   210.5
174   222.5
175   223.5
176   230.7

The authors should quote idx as 201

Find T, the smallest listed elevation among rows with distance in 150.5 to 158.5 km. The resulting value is 218.8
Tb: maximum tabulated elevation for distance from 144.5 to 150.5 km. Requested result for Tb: 286.7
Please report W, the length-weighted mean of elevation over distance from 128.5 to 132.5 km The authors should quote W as 276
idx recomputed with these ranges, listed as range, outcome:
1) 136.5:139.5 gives 289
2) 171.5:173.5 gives 210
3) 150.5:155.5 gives 238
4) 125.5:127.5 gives 282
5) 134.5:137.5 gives 283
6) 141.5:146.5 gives 285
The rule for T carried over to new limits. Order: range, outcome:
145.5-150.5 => 250.8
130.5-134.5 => 265.9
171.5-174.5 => 208.9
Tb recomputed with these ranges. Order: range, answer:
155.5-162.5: 221.1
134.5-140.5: 289.9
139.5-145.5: 292.6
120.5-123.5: 285.1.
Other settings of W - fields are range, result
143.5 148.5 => 279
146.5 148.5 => 275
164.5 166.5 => 203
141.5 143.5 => 290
